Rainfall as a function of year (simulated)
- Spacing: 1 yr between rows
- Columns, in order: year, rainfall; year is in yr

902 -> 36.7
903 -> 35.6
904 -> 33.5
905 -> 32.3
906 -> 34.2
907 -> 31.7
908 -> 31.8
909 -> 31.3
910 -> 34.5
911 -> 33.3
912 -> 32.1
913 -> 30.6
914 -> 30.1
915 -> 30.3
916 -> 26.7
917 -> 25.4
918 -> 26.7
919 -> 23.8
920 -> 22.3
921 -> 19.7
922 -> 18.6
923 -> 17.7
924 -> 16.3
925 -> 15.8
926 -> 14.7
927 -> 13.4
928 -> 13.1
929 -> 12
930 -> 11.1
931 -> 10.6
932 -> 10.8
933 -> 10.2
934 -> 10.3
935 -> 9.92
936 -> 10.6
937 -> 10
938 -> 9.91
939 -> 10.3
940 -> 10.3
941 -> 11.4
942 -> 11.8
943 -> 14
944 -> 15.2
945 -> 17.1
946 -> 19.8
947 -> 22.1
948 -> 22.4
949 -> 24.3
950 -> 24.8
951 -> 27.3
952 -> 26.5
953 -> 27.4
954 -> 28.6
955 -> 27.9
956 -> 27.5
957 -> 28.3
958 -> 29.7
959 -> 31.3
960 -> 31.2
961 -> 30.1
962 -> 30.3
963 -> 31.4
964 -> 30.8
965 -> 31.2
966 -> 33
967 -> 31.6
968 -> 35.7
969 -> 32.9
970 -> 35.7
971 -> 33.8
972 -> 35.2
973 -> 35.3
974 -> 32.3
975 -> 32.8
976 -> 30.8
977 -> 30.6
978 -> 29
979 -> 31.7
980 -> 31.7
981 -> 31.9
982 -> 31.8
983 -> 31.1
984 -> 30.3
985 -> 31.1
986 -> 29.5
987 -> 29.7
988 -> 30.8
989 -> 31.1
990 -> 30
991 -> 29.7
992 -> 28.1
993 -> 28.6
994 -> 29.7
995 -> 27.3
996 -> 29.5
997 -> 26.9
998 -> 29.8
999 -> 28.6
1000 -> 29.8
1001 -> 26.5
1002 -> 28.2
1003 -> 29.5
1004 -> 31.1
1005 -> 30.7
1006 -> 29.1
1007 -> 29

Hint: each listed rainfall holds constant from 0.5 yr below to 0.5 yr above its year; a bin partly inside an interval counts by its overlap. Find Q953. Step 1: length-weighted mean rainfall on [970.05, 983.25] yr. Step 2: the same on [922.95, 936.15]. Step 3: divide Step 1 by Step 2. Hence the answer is 2.59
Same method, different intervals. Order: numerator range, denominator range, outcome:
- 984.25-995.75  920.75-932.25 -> 2.05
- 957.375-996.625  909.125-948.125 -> 1.72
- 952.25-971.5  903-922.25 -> 1.06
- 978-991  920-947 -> 2.27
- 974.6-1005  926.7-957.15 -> 1.76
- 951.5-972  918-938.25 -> 2.14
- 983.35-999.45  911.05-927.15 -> 1.27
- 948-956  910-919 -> 0.90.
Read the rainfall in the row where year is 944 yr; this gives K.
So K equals 15.2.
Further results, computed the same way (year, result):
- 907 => 31.7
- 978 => 29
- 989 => 31.1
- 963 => 31.4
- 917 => 25.4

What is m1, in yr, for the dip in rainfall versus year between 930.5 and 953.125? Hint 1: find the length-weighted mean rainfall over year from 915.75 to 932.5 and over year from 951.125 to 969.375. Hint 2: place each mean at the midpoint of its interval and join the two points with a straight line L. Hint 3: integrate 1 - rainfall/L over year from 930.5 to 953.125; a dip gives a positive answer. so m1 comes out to 8.0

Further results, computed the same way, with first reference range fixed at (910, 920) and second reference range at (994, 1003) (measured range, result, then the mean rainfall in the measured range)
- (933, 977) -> 6.12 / 24.6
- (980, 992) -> -0.87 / 30.6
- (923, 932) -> 4.78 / 13.5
